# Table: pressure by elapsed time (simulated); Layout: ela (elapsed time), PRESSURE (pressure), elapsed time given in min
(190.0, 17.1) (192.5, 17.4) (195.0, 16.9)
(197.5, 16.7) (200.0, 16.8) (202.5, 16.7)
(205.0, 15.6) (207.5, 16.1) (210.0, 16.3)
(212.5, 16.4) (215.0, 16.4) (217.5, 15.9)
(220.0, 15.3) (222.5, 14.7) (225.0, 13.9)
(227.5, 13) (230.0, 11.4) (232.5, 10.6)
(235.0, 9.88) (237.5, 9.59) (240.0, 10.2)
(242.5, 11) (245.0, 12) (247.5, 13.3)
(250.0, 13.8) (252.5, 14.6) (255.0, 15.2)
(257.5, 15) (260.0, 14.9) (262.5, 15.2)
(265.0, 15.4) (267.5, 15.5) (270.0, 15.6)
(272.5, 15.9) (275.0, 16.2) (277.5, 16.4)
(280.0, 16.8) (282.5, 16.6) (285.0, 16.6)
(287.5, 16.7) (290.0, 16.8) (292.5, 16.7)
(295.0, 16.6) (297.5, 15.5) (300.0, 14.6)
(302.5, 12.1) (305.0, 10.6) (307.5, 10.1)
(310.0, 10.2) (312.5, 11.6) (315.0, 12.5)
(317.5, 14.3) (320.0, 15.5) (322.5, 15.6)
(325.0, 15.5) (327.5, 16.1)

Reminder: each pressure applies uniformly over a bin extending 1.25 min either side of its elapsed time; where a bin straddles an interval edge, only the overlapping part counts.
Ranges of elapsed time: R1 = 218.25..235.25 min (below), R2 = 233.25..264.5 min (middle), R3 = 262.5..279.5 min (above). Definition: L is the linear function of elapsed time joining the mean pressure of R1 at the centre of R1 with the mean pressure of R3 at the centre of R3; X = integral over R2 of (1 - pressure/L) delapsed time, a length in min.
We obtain 3.34 min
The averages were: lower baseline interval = 12.9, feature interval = 12.9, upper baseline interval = 15.8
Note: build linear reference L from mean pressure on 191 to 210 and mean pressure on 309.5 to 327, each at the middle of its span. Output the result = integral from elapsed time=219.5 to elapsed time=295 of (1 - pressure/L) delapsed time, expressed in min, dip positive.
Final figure 4.3 min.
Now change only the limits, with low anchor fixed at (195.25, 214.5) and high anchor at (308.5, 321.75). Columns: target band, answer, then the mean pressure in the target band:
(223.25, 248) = 6.3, 11.5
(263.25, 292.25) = -4.5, 16.2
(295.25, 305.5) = -0.3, 13.7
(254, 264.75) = -0.3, 15.1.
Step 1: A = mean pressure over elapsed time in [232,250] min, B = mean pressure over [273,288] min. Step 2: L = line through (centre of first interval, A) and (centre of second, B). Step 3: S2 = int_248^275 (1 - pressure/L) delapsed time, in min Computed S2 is -2.4 min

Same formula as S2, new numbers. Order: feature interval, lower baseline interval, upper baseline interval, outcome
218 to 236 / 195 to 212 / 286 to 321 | 3.4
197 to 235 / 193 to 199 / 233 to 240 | -4.1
